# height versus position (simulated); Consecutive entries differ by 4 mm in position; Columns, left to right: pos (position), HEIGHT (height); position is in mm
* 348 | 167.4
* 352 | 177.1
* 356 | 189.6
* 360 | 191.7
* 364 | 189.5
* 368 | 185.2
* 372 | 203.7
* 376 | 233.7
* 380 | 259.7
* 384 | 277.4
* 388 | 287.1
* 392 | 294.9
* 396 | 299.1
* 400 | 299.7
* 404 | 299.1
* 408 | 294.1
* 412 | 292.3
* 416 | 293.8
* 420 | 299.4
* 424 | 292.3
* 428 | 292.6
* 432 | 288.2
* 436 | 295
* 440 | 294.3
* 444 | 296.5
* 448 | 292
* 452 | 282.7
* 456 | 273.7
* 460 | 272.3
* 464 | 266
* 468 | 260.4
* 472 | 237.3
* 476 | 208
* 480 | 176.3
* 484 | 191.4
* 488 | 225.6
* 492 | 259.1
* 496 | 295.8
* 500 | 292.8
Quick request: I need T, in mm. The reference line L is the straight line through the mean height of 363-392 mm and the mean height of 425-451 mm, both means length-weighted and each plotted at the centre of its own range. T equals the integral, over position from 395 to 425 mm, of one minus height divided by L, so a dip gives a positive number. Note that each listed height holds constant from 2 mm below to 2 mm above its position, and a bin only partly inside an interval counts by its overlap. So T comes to -3.2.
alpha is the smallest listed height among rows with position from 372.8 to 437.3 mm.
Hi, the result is 233.7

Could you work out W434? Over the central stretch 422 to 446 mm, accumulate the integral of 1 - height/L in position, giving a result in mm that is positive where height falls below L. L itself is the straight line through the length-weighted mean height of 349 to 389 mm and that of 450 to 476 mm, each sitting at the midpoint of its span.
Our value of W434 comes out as -4.5 mm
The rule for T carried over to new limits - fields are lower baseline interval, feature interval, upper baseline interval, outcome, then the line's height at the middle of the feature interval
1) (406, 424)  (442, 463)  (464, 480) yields -2.4 mm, 253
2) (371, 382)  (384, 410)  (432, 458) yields -4.5 mm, 251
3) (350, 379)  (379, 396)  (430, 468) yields -4.8 mm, 221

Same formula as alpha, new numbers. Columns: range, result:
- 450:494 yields 176.3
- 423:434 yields 288.2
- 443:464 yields 266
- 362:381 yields 185.2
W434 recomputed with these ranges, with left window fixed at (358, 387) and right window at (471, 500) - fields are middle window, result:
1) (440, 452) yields -3.35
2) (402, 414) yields -3.72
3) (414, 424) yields -3.07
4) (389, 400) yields -3.55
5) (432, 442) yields -2.88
